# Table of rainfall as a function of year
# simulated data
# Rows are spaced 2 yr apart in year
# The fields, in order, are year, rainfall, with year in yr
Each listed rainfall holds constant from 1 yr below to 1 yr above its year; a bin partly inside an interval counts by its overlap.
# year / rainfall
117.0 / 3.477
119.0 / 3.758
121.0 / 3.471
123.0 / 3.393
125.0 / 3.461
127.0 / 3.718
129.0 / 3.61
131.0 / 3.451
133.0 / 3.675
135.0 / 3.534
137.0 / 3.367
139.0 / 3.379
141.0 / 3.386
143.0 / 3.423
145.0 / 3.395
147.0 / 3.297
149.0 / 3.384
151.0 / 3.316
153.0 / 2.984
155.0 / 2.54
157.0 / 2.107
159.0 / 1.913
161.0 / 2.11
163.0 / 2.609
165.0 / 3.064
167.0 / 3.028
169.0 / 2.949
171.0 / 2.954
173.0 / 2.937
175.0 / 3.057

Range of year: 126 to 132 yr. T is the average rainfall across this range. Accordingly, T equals 3.59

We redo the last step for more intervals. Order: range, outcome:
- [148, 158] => 2.87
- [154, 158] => 2.32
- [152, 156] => 2.76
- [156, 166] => 2.36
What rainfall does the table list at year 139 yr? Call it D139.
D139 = 3.379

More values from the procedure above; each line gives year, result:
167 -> 3.028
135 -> 3.534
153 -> 2.984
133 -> 3.675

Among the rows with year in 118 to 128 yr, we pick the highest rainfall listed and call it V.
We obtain 3.758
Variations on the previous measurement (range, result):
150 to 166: 3.316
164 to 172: 3.064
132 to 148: 3.675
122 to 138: 3.718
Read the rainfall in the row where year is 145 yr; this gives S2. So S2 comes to 3.395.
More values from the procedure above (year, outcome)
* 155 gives 2.54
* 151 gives 3.316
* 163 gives 2.609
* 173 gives 2.937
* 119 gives 3.758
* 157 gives 2.107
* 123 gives 3.393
